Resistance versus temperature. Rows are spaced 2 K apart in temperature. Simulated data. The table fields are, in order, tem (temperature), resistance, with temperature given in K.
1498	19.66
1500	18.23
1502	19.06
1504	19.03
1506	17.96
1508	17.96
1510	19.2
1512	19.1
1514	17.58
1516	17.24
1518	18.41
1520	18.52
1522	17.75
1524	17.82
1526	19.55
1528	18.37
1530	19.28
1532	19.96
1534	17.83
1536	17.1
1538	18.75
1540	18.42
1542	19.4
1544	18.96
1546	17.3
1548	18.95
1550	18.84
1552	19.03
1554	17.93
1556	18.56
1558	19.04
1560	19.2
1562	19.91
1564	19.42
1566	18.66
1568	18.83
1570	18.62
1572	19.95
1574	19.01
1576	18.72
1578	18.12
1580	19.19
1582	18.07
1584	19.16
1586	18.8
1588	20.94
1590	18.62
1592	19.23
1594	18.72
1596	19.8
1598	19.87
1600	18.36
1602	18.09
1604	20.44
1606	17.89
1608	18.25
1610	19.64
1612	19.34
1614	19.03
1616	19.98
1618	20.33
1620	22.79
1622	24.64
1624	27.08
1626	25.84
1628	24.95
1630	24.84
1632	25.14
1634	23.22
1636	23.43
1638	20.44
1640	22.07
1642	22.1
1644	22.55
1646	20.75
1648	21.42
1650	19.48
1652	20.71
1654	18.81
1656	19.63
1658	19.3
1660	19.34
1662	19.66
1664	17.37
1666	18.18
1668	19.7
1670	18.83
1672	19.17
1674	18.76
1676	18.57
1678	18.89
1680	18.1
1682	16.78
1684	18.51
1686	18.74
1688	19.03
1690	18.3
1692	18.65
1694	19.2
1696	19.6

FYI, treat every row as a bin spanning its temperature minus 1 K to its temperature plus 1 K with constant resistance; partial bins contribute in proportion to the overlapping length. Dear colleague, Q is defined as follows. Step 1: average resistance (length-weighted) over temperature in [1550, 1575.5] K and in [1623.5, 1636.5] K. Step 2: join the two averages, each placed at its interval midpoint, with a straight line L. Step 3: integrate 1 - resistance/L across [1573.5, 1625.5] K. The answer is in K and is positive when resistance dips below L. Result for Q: 5.6 K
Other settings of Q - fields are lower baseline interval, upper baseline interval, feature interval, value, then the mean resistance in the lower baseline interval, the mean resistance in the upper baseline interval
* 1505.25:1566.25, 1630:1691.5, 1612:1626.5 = -2.2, 18.6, 20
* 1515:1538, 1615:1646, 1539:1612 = 5.9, 18.4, 23.2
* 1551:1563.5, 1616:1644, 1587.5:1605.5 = 1.8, 19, 23.4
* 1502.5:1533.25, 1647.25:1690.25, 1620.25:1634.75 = -4.7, 18.5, 19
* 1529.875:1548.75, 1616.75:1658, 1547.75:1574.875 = 0.6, 18.6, 22.4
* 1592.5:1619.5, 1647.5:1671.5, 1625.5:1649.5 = -4.5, 19.3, 19.3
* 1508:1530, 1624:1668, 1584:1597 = 0.5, 18.4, 21.5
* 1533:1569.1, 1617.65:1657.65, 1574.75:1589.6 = 0.8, 18.7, 22.5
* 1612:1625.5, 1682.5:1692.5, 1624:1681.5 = -1.0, 22.2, 18.6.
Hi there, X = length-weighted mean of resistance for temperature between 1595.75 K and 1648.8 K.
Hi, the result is 21.6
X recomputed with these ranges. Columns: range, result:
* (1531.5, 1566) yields 18.7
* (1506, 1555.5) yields 18.5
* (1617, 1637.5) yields 24.1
